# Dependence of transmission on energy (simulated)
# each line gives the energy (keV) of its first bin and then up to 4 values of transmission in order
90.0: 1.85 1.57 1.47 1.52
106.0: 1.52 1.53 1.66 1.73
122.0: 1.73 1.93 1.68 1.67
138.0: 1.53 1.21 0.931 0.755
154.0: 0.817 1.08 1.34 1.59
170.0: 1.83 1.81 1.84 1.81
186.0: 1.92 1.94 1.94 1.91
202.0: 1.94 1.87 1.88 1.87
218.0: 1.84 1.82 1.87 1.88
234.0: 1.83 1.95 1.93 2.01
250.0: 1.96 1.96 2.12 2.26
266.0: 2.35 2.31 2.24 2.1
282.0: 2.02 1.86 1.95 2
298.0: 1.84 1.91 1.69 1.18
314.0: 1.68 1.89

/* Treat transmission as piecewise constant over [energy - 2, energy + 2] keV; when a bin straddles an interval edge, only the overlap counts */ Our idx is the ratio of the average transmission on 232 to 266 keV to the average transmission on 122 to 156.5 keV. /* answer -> 1.51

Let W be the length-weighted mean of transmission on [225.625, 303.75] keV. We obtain 2.02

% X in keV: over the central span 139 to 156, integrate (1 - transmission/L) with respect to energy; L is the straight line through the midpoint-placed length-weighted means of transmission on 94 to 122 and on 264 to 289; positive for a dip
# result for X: 7.42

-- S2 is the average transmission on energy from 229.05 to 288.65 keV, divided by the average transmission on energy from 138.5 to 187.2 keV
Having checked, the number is 1.46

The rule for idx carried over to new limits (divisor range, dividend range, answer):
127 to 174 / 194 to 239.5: 1.40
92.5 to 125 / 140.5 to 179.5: 0.82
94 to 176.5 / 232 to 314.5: 1.34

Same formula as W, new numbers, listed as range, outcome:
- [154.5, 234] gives 1.77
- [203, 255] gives 1.9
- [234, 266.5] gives 2.04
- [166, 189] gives 1.82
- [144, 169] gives 1.12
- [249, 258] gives 2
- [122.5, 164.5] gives 1.31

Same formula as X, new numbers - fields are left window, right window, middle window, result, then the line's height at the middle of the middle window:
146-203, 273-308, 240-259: -1.8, 1.82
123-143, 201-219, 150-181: 5.4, 1.74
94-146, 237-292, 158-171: 1.8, 1.73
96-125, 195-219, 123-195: 9.0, 1.75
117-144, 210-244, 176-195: -1.2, 1.77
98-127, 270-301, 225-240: 0.1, 1.9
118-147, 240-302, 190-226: -1.1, 1.83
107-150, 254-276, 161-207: -0.2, 1.81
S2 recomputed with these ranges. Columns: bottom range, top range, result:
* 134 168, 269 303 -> 1.70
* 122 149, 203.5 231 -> 1.26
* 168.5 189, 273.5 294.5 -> 1.09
